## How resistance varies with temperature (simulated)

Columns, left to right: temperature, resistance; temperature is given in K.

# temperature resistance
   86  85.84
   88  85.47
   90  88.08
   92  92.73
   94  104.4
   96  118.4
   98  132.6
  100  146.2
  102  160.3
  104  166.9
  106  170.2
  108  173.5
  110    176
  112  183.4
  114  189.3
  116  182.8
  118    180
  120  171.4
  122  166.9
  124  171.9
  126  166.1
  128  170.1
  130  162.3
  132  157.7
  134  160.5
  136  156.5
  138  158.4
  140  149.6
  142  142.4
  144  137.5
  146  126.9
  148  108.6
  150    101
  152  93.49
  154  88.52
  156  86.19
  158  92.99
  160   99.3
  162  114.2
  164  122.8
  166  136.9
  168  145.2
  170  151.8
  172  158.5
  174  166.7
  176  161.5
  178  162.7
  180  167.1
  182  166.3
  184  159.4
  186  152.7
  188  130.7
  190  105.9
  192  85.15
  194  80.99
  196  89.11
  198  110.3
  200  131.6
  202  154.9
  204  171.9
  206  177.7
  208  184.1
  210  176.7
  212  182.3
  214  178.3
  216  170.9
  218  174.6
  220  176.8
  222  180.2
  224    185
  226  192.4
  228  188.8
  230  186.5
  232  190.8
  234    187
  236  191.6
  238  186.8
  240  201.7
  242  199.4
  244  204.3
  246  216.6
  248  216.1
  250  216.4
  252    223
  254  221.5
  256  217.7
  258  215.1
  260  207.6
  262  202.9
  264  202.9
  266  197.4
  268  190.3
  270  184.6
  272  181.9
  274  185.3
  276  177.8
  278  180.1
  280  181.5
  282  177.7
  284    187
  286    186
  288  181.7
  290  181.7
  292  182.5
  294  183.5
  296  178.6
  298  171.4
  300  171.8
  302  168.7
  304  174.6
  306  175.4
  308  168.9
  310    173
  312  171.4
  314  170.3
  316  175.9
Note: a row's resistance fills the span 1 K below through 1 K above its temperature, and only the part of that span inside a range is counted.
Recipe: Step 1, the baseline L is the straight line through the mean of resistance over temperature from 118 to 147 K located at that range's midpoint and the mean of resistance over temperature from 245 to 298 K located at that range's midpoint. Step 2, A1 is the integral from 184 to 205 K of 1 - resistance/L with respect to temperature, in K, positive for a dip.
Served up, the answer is 6.2 K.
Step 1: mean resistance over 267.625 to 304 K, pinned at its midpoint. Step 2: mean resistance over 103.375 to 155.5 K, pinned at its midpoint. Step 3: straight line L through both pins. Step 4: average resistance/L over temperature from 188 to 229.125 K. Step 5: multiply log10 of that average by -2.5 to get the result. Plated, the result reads 0.089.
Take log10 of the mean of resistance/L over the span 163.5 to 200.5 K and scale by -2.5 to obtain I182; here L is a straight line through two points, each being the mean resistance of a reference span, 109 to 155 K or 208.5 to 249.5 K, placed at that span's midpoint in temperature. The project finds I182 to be 0.25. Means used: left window 152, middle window 136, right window 190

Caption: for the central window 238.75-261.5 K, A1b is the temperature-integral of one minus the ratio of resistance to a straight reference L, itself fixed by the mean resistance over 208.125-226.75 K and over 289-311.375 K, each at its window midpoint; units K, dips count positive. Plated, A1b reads -4.4 K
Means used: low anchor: 180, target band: 212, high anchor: 175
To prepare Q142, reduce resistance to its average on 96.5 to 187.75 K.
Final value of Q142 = 148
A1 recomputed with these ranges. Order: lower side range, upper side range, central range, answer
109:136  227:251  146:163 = 7.5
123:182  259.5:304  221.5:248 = -4.2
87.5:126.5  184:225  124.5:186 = 4.7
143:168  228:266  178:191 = -0.8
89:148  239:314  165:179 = 0.9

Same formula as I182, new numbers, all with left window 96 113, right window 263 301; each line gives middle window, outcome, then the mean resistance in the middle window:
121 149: 0.08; 153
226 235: -0.07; 189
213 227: -0.03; 180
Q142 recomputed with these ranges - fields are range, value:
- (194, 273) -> 185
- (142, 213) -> 134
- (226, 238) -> 189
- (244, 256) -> 217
